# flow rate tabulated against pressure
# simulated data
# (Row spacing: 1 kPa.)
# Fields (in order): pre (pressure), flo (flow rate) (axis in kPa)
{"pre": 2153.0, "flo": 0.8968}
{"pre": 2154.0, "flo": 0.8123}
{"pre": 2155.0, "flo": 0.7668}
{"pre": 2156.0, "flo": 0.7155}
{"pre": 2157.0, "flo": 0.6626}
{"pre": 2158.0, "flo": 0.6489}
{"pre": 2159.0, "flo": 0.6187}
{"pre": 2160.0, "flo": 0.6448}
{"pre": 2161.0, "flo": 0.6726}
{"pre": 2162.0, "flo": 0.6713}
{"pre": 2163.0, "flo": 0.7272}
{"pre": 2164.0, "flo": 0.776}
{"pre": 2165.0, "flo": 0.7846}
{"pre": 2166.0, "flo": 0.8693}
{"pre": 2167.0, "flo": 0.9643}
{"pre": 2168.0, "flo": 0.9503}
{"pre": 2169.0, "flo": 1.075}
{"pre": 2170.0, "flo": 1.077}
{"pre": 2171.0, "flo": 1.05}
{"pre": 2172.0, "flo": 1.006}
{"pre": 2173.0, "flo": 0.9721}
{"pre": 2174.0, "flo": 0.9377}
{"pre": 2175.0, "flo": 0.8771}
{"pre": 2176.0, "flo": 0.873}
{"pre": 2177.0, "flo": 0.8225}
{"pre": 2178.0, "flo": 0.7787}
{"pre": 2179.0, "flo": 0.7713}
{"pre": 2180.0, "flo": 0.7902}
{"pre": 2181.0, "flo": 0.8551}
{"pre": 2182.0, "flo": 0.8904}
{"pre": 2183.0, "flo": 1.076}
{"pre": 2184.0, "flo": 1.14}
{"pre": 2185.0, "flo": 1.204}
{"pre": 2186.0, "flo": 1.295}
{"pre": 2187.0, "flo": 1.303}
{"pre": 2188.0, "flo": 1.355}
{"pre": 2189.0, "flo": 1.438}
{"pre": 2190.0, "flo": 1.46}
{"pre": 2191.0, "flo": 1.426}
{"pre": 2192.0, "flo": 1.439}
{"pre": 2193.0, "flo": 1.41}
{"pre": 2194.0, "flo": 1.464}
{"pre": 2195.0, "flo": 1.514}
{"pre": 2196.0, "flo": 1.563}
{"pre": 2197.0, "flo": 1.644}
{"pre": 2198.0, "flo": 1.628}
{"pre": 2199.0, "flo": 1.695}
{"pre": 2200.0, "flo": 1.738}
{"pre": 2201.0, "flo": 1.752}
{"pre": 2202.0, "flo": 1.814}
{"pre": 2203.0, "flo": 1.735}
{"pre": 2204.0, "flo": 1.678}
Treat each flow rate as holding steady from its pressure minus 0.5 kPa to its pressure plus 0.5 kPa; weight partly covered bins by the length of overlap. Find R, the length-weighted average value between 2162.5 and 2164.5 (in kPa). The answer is 0.752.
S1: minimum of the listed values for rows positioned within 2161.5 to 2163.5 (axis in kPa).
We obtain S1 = 0.6713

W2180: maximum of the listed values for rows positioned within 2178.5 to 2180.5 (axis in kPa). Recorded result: 0.7902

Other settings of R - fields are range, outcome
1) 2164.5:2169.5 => 0.929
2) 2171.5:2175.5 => 0.948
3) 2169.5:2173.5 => 1.03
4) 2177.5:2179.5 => 0.775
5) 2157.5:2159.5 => 0.634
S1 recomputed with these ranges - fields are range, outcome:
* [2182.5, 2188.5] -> 1.076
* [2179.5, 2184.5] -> 0.7902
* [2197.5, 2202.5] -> 1.628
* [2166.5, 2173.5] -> 0.9503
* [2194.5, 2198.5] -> 1.514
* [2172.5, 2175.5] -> 0.8771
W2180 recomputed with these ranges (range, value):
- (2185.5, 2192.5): 1.46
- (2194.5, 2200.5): 1.738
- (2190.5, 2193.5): 1.439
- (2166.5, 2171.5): 1.077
